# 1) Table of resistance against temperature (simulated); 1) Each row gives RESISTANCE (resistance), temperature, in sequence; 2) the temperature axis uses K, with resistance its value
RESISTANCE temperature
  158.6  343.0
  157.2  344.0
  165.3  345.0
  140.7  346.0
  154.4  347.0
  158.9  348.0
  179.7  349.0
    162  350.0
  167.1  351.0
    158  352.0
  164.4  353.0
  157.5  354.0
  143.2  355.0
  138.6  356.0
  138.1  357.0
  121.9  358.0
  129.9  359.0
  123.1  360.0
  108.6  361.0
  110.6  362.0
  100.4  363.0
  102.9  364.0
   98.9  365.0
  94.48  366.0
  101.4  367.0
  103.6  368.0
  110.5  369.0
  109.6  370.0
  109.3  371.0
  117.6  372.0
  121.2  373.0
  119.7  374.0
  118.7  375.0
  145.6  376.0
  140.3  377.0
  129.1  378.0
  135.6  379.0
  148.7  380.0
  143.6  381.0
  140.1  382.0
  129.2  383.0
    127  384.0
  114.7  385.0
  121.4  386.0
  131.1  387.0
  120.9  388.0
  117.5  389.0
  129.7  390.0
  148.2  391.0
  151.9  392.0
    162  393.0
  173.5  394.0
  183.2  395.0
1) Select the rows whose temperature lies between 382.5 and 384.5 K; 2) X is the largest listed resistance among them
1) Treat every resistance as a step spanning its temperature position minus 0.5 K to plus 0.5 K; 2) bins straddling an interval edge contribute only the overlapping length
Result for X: 129.2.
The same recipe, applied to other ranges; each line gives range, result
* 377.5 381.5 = 148.7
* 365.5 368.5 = 103.6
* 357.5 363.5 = 129.9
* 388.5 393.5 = 162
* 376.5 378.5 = 140.3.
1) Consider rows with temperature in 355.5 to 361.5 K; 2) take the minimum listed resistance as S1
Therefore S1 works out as 108.6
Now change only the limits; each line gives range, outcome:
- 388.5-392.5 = 117.5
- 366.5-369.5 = 101.4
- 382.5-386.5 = 114.7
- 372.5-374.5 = 119.7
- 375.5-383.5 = 129.1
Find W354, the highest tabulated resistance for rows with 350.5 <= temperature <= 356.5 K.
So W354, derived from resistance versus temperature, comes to 167.1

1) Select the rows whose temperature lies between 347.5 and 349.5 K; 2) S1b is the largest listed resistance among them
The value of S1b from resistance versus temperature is 179.7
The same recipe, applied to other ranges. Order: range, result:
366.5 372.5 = 117.6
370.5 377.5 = 145.6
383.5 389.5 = 131.1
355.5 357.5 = 138.6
